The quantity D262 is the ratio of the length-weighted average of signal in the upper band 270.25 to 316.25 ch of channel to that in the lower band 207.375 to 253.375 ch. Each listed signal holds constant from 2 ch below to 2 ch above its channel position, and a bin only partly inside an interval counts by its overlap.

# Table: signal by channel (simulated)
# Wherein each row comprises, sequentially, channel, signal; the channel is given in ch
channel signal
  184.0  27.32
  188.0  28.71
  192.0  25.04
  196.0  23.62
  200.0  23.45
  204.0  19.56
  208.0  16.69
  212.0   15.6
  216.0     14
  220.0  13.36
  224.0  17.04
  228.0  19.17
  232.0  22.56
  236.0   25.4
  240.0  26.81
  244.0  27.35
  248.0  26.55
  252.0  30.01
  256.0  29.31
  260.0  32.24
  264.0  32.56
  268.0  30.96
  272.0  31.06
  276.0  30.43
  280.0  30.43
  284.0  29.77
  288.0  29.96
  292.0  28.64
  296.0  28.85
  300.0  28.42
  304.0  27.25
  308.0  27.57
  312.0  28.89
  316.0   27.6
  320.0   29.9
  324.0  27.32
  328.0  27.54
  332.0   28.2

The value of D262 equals 1.4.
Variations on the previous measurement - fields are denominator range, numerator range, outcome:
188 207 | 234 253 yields 1.17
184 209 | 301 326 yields 1.20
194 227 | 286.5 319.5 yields 1.58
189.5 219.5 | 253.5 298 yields 1.55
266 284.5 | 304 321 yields 0.92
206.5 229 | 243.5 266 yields 1.89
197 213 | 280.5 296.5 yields 1.52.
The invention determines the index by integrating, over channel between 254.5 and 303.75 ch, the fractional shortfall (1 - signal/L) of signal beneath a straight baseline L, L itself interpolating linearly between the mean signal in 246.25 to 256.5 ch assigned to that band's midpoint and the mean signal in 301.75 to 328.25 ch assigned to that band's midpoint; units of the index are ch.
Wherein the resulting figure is -3.09 ch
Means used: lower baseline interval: 28.6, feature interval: 30.1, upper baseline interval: 28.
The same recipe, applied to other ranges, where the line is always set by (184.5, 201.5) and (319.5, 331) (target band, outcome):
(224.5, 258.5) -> 1.1 ch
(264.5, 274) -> -1.5 ch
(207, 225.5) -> 7.6 ch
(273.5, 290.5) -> -1.8 ch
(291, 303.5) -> -0.4 ch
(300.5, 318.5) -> -0.1 ch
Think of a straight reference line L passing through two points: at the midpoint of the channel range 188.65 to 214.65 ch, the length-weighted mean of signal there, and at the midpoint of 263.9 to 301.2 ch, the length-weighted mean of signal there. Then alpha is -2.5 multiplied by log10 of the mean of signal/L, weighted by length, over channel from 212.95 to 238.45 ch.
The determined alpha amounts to 0.27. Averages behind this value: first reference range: 20.9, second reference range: 30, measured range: 18.6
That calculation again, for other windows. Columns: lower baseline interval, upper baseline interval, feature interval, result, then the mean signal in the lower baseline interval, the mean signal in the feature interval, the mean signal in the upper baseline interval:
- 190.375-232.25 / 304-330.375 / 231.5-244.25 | -0.21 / 18.9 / 25.6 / 28.1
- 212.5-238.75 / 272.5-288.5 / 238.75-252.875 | -0.20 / 18.7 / 27.5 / 30.3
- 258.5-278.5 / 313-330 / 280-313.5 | 0.03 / 31.4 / 28.8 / 28.1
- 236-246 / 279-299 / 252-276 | -0.11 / 26.7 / 31.1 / 29.4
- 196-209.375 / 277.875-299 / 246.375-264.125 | -0.15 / 20.6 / 30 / 29.5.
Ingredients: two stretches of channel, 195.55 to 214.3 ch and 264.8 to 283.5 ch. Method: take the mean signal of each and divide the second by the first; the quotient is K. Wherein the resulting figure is 1.59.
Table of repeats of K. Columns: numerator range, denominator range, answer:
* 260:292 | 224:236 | 1.46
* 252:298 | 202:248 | 1.51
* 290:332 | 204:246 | 1.43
